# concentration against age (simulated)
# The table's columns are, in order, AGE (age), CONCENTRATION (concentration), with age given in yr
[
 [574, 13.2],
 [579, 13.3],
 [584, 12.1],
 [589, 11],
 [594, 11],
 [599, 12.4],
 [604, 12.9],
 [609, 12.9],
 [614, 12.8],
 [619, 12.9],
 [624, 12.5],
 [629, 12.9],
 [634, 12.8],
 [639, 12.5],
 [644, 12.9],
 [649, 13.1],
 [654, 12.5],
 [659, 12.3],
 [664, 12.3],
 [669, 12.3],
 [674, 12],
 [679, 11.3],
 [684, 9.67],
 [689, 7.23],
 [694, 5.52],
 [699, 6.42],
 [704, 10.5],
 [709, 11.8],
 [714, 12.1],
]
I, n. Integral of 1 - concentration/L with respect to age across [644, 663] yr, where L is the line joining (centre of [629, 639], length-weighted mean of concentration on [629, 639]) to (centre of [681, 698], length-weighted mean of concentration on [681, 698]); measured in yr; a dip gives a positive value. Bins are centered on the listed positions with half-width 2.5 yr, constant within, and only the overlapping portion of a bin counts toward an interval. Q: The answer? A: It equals -3.1 yr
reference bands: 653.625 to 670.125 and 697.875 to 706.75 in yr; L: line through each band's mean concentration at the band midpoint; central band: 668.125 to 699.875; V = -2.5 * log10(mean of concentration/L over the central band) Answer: 0.15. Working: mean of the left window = 12.3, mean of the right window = 8.87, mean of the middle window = 9.19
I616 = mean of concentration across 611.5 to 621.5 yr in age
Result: 12.8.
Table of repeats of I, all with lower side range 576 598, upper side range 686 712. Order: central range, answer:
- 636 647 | -2.72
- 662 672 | -3.07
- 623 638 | -3.11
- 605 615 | -1.49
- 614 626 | -2.03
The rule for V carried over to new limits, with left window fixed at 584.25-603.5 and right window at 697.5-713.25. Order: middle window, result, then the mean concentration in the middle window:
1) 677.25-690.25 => 0.10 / 9.5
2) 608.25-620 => -0.13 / 12.9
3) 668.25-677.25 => -0.15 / 12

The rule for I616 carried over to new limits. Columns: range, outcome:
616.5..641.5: 12.7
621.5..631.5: 12.7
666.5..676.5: 12.2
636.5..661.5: 12.7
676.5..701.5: 8.03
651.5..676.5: 12.3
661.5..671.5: 12.3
